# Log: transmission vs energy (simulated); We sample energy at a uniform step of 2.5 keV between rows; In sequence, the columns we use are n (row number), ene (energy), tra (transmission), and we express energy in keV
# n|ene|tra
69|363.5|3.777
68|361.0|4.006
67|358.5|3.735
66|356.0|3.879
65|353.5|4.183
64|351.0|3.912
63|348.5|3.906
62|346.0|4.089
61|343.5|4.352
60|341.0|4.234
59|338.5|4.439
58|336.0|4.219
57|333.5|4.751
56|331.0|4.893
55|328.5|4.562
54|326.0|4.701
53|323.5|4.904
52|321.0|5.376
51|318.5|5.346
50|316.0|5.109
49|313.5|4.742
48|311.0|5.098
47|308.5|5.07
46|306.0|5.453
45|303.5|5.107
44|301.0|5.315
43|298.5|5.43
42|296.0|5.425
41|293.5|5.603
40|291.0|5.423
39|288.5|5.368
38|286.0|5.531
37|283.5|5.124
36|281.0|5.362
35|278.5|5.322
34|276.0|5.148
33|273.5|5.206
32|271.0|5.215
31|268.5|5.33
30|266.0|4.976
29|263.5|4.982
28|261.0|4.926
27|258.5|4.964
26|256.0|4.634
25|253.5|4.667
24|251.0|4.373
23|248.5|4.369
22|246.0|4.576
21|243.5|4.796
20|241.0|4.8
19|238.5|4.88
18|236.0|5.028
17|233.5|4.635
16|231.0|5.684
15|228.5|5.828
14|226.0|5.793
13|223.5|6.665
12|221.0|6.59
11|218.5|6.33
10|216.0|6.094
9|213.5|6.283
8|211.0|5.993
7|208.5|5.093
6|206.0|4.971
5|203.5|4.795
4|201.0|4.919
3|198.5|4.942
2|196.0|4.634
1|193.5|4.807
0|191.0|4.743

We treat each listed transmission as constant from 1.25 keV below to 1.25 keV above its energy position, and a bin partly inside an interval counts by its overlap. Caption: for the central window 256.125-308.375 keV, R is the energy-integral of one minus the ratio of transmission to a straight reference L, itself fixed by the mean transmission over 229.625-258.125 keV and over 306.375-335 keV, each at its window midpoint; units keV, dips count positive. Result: -4.0 keV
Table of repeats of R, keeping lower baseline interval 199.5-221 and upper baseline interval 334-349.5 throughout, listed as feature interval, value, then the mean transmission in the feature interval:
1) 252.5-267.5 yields 0.7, 4.87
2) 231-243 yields 0.9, 4.92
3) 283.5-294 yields -1.4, 5.43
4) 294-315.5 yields -2.7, 5.22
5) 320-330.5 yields -1.1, 4.87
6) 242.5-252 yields 1.3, 4.53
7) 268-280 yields -0.7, 5.24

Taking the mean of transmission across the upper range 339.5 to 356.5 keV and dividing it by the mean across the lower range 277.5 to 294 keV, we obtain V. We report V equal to 0.76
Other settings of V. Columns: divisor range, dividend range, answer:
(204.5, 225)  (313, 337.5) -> 0.81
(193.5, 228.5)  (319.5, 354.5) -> 0.80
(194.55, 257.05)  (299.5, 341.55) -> 0.94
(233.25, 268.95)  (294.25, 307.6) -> 1.12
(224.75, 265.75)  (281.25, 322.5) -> 1.07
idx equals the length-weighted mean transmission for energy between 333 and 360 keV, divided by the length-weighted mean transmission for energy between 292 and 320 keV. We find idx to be 0.8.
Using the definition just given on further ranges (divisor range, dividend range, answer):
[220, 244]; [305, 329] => 0.92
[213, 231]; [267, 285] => 0.85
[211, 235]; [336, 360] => 0.68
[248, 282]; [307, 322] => 1.03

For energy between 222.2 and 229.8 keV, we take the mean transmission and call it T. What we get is 6.1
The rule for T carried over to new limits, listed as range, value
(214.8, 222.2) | 6.34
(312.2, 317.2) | 4.93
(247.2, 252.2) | 4.37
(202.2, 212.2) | 5.21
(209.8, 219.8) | 6.18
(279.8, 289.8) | 5.35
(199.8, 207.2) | 4.89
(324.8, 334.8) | 4.72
